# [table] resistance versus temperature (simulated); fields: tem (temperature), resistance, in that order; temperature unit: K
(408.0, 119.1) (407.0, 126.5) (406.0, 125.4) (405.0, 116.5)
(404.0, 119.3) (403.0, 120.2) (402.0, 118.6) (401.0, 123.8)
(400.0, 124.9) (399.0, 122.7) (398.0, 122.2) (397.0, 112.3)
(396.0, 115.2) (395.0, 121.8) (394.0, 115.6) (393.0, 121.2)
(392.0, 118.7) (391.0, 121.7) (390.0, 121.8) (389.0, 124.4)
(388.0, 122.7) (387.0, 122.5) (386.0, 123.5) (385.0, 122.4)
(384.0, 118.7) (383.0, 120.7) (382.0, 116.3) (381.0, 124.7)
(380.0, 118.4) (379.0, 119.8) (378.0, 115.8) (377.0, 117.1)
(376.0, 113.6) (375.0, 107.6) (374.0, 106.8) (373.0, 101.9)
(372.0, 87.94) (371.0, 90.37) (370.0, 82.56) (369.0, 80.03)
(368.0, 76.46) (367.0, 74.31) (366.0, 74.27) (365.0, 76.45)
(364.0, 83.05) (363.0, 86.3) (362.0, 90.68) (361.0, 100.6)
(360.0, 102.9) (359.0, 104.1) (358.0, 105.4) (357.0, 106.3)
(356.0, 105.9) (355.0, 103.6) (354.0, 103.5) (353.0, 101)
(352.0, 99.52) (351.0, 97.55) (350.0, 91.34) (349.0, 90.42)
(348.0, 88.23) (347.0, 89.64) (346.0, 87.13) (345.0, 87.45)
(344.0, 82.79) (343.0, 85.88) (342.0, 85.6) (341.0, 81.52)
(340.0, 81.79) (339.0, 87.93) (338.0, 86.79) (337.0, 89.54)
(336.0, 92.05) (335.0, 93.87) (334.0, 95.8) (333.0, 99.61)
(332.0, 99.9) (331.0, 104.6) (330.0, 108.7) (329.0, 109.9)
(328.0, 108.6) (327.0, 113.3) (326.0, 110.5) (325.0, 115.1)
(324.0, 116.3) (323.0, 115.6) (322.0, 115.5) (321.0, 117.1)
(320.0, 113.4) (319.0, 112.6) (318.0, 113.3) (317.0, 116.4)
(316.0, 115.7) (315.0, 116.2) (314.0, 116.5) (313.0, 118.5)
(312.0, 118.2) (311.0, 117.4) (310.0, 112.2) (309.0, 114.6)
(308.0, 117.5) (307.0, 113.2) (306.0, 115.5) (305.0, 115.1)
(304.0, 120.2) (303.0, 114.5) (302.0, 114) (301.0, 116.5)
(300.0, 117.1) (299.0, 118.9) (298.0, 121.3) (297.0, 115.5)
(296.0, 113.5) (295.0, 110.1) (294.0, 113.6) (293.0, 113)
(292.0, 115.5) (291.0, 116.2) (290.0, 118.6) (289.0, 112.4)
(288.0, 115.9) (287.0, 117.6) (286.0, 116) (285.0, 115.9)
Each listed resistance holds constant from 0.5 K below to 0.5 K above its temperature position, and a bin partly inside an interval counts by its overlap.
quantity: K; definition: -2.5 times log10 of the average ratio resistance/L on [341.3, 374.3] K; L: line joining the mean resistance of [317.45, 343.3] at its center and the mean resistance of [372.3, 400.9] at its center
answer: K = 0.198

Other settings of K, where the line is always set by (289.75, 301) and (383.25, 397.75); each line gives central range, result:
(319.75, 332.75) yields 0.06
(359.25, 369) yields 0.36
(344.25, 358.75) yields 0.22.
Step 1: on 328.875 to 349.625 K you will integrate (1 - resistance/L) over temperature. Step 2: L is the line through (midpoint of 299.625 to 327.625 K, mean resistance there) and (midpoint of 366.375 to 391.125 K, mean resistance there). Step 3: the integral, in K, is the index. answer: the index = 3.92 K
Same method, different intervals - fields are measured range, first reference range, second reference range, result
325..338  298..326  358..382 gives 0.9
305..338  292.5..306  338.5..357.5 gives -1.6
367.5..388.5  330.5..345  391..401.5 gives 0.4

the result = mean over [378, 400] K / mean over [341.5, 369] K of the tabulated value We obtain 1.31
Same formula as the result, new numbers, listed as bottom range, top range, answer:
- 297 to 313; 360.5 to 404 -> 0.94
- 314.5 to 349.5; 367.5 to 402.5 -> 1.13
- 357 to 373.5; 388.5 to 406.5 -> 1.35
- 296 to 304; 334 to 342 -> 0.75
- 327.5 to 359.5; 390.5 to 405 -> 1.25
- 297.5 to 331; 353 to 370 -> 0.80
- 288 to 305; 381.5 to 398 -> 1.04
